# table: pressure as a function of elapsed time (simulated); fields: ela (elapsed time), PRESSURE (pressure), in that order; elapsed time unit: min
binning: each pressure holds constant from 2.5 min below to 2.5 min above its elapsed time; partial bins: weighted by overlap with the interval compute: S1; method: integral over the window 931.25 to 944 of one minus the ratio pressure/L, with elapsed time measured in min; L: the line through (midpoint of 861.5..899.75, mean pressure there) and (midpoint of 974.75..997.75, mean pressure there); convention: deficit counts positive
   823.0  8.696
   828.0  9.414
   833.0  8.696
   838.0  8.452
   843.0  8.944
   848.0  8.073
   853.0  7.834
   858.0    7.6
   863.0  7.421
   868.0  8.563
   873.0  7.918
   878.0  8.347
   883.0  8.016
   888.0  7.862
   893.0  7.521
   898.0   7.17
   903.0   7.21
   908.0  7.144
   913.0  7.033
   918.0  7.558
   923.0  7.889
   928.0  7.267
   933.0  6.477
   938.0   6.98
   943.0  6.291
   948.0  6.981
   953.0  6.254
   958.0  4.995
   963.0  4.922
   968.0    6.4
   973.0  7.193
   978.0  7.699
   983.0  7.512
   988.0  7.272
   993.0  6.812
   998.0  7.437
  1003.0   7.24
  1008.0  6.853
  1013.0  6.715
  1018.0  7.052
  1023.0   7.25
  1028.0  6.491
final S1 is 1.61 min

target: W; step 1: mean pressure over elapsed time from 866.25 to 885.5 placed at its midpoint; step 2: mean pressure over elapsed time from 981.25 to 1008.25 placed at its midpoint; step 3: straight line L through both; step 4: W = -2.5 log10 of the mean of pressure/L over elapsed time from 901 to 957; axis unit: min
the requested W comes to 0.119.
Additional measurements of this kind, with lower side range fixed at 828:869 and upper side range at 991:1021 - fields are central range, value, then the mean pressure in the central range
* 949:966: 0.312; 5.56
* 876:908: 0.040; 7.63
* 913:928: 0.023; 7.53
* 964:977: 0.096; 6.68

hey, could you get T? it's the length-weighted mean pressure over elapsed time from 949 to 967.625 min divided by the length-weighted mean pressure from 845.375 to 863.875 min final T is 0.7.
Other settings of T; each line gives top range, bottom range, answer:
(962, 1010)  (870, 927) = 0.92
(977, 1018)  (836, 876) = 0.88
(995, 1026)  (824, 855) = 0.82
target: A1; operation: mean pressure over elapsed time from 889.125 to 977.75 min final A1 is 6.82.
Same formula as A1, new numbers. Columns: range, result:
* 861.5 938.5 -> 7.54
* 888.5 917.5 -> 7.28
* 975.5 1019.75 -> 7.18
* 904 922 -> 7.3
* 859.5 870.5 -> 7.96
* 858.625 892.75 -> 7.97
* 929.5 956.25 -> 6.58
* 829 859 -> 8.36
